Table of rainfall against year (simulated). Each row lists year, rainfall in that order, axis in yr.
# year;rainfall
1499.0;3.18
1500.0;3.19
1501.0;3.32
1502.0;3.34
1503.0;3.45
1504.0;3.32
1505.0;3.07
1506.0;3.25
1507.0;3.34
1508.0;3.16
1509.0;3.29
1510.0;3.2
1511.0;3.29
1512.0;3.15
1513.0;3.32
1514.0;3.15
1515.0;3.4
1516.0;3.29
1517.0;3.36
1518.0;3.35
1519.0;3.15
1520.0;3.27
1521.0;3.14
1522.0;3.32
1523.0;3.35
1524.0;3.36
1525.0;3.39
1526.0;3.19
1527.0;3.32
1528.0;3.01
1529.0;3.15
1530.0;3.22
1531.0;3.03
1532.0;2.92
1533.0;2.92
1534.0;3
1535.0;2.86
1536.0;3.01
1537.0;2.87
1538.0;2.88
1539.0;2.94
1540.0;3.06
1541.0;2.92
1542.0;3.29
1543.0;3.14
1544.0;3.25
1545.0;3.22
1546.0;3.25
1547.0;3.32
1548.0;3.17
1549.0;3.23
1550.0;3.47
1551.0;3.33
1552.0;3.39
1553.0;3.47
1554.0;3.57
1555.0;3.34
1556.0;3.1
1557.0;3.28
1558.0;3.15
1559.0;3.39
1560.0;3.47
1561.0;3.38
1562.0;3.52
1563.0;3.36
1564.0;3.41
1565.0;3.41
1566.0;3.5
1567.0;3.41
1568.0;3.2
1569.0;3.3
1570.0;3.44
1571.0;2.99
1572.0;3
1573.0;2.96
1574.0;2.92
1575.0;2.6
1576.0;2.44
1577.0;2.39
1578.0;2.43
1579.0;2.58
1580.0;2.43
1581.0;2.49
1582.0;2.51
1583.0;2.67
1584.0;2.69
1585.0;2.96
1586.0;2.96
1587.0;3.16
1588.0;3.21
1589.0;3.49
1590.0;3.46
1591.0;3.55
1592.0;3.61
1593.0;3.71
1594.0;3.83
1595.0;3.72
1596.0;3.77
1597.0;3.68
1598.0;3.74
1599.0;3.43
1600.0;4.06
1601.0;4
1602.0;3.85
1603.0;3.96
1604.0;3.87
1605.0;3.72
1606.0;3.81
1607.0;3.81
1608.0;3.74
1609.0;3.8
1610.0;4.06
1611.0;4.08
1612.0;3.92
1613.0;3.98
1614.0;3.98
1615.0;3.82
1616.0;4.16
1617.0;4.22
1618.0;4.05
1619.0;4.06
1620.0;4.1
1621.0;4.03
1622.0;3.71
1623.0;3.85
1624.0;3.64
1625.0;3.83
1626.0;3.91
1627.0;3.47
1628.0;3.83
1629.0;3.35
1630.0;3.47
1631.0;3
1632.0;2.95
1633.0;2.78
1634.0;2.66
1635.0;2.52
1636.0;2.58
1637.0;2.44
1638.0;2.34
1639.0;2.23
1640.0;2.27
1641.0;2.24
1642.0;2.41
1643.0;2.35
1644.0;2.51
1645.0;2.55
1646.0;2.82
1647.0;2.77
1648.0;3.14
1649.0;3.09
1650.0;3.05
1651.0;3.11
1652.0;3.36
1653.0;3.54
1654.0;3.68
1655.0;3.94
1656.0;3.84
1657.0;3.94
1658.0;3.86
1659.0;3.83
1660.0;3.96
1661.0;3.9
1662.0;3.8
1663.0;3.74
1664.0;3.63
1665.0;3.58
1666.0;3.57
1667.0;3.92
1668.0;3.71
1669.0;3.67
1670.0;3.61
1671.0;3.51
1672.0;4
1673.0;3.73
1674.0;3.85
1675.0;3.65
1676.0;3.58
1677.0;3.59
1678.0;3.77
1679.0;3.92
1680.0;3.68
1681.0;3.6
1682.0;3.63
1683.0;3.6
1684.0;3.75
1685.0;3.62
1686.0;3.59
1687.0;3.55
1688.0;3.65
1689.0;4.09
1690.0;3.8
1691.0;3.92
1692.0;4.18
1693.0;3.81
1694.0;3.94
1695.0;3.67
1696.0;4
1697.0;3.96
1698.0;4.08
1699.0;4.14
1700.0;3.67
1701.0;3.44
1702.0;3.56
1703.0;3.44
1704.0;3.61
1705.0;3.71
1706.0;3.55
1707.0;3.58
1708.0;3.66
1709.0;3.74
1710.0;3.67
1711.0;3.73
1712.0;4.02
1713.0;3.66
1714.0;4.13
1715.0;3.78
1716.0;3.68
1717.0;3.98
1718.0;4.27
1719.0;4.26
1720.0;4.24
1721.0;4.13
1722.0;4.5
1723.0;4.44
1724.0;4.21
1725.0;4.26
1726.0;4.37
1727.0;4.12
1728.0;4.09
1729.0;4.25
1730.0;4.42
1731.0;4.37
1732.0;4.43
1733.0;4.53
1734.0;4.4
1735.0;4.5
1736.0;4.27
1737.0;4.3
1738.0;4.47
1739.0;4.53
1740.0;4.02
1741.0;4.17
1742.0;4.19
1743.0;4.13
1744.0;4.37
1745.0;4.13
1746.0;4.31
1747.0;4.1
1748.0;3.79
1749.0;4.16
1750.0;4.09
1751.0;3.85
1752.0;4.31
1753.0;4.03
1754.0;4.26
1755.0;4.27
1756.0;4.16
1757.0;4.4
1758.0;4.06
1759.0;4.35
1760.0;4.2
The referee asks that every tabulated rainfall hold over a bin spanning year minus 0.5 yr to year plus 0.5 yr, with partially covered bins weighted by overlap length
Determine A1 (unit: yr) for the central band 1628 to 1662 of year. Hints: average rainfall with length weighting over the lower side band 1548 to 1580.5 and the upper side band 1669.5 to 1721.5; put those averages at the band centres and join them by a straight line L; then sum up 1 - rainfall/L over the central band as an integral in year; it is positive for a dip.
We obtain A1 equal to 4.6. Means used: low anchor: 3.15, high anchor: 3.79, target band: 3.07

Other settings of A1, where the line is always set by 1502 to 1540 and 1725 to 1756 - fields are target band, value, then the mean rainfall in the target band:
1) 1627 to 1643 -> 4.20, 2.75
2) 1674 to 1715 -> 2.73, 3.75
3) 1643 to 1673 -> 2.78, 3.49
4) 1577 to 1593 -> 2.47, 2.95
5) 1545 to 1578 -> 1.58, 3.21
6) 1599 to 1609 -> -0.73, 3.84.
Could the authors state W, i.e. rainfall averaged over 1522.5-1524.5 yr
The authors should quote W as 3.35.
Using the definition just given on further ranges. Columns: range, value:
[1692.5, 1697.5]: 3.88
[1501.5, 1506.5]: 3.29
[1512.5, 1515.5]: 3.29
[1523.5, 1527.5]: 3.31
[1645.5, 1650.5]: 2.97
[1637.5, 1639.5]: 2.29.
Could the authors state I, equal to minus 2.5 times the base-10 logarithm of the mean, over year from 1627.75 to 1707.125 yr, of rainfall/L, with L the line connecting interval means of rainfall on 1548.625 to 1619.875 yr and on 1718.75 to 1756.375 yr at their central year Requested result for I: 0.13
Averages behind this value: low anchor 3.42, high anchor 4.25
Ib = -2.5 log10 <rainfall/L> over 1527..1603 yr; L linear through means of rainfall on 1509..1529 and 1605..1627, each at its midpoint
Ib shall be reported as 0.12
